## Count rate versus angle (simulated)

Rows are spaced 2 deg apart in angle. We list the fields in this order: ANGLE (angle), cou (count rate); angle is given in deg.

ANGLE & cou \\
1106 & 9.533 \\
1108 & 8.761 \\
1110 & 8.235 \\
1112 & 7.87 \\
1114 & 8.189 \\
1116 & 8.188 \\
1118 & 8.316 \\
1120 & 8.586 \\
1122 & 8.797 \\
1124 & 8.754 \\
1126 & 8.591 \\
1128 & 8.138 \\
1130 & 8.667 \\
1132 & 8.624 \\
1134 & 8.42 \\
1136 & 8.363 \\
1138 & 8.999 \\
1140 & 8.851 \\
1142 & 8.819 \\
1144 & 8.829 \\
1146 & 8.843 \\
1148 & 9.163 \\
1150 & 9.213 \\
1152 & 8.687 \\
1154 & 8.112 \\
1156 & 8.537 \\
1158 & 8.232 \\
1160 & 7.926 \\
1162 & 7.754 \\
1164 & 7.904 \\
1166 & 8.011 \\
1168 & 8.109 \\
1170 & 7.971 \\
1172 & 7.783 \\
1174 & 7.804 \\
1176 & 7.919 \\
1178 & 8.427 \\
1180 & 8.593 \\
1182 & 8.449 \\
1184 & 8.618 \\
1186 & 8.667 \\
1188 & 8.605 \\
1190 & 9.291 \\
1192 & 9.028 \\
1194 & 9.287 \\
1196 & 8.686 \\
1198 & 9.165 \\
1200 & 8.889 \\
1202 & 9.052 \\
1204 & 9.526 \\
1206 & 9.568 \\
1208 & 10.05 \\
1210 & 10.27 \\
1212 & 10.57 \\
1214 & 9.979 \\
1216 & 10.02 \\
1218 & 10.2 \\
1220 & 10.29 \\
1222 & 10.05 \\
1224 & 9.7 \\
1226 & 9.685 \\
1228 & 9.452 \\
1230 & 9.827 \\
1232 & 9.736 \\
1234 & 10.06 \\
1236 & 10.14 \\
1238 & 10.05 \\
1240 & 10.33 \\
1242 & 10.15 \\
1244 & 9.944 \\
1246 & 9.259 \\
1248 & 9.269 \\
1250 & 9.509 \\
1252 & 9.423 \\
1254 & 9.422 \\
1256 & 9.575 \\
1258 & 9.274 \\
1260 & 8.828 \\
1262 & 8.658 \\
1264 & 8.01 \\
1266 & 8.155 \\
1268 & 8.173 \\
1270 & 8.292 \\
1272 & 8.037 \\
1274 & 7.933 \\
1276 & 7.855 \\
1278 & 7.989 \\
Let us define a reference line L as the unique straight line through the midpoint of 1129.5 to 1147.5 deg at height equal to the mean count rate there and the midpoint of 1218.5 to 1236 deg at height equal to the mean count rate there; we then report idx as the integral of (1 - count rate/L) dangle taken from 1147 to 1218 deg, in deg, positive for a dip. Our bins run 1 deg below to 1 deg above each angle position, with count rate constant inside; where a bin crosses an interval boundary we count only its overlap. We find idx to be 3.7 deg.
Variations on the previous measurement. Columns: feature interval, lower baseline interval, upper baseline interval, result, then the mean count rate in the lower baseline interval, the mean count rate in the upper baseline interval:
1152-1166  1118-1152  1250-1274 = 0.96 deg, 8.72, 8.71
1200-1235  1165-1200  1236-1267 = -3.61 deg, 8.51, 9.35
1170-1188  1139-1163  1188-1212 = 1.49 deg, 8.58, 9.37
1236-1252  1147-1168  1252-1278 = -2.43 deg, 8.34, 8.53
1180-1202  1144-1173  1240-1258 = -0.21 deg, 8.32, 9.59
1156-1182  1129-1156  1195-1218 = 2.96 deg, 8.73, 9.64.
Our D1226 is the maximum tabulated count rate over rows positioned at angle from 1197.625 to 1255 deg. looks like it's 10.57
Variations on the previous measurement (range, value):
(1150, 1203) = 9.291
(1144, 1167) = 9.213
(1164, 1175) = 8.109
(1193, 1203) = 9.287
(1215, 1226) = 10.29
